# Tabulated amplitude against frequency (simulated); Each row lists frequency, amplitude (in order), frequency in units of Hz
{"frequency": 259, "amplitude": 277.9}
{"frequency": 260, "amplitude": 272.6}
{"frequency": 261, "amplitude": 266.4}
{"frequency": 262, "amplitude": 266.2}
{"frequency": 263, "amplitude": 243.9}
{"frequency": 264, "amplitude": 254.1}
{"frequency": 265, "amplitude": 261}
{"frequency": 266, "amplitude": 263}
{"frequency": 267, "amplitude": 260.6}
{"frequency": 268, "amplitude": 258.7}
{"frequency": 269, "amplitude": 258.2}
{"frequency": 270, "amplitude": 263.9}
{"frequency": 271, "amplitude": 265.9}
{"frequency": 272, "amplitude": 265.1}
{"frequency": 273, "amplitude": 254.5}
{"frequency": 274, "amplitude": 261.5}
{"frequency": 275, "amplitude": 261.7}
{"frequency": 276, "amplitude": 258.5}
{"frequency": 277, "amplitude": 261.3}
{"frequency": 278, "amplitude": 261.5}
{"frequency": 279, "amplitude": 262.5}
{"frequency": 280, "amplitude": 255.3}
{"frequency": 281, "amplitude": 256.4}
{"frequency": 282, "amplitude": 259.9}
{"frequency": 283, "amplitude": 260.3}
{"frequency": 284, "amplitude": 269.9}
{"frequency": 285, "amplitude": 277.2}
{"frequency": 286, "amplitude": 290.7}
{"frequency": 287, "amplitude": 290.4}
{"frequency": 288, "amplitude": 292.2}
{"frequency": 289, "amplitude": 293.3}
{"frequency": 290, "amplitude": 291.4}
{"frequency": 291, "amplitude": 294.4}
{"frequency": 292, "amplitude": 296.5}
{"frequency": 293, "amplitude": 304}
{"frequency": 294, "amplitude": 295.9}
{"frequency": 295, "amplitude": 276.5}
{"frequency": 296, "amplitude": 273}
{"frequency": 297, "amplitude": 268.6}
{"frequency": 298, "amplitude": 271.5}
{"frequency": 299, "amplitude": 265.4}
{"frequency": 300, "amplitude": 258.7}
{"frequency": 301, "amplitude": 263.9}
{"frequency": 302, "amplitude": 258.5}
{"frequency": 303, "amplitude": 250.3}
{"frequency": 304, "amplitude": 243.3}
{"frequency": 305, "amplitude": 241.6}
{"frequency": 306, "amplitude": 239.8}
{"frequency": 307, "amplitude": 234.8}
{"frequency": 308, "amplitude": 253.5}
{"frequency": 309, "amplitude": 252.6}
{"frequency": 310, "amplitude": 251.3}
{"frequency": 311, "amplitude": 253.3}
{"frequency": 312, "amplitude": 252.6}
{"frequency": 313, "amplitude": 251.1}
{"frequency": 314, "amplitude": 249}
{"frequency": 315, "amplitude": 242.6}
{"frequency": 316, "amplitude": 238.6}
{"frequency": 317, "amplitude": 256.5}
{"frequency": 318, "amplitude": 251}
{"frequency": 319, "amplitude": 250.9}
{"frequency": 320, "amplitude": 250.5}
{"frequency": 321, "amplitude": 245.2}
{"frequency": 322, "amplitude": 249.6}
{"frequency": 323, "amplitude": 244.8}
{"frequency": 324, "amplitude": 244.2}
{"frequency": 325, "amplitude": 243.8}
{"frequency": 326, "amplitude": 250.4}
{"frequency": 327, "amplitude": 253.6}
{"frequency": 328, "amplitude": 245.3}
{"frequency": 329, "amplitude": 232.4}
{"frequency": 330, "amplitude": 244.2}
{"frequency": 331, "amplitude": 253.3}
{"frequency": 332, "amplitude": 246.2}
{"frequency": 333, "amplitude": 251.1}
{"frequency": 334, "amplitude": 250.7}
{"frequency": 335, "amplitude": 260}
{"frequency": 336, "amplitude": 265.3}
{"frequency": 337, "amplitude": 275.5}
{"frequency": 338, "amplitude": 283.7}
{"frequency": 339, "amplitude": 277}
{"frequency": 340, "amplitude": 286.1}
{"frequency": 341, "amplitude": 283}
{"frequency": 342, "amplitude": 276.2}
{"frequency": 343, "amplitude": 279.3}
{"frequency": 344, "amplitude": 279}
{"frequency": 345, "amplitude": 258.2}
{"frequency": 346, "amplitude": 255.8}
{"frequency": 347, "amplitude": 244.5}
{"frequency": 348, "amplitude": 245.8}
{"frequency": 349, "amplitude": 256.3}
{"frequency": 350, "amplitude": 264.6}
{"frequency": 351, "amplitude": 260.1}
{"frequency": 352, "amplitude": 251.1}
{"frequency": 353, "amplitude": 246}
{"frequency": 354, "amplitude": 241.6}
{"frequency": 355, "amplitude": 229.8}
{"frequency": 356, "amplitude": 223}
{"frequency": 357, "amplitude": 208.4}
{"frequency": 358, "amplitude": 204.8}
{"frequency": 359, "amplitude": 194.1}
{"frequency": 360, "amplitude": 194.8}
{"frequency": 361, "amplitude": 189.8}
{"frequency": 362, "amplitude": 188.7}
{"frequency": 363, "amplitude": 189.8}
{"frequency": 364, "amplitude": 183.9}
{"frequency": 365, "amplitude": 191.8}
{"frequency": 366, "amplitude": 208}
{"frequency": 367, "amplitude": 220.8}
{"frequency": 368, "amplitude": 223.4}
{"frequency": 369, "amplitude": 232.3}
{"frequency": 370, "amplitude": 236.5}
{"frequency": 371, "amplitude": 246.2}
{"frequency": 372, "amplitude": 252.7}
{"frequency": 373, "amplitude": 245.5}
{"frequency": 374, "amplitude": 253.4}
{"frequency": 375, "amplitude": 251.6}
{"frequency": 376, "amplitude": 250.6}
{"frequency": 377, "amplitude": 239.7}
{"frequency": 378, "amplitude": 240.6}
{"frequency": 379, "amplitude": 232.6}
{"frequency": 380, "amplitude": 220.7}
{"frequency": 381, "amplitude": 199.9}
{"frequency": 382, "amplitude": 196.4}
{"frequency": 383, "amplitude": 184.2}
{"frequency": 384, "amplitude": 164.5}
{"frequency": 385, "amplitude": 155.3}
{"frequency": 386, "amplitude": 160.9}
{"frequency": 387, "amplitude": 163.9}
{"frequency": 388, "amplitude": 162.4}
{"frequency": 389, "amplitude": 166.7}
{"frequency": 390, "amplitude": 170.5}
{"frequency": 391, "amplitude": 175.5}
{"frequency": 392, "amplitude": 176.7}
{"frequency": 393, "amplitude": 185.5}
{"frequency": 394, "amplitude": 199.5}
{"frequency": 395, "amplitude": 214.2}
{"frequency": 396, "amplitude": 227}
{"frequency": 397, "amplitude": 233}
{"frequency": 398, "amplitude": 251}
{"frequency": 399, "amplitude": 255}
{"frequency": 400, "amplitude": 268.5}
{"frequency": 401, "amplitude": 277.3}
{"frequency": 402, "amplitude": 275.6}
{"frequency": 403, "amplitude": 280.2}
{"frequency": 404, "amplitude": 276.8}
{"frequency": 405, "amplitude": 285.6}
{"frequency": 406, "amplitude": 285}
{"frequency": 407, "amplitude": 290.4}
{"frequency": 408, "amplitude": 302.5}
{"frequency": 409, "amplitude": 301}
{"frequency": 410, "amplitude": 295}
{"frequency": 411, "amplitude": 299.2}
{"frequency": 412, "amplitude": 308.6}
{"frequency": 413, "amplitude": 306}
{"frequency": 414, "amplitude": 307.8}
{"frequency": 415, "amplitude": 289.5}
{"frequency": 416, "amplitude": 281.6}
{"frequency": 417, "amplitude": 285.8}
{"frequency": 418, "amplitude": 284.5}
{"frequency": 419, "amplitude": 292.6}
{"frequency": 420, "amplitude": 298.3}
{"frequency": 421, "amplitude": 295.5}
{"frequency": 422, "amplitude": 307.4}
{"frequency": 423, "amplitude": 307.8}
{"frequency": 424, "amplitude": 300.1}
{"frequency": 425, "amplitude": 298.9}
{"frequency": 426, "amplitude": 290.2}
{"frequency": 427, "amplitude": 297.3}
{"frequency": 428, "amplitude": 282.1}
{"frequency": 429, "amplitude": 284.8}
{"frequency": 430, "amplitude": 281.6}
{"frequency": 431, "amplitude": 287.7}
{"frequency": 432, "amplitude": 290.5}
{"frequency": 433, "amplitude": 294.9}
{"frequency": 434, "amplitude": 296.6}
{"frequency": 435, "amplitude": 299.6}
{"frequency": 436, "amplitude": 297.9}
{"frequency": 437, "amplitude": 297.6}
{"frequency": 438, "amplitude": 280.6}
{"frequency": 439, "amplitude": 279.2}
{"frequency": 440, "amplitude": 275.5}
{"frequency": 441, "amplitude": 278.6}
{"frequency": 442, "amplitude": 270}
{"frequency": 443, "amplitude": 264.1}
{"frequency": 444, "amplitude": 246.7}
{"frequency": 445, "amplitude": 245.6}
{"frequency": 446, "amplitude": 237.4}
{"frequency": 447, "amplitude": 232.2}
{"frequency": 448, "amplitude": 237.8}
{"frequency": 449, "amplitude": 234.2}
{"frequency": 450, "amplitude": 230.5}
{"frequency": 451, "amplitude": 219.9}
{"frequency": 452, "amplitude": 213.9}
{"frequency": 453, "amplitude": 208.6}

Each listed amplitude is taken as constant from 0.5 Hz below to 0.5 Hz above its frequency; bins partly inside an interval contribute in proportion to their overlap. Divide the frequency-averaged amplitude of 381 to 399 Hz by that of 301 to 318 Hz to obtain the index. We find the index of 0.8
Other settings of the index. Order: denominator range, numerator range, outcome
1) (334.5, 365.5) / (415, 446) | 1.18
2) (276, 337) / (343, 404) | 0.86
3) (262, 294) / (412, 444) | 1.08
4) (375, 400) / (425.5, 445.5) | 1.39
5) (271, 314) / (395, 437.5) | 1.08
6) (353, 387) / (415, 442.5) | 1.36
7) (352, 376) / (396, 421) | 1.28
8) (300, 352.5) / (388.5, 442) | 1.07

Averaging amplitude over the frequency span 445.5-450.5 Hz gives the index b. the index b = 234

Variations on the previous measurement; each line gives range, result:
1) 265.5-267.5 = 262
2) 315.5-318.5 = 249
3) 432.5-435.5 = 297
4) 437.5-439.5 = 280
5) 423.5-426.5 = 296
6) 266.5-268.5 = 260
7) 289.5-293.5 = 297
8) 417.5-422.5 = 296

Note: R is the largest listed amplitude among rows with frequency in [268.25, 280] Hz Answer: 265.9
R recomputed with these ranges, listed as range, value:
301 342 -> 286.1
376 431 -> 308.6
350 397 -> 264.6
